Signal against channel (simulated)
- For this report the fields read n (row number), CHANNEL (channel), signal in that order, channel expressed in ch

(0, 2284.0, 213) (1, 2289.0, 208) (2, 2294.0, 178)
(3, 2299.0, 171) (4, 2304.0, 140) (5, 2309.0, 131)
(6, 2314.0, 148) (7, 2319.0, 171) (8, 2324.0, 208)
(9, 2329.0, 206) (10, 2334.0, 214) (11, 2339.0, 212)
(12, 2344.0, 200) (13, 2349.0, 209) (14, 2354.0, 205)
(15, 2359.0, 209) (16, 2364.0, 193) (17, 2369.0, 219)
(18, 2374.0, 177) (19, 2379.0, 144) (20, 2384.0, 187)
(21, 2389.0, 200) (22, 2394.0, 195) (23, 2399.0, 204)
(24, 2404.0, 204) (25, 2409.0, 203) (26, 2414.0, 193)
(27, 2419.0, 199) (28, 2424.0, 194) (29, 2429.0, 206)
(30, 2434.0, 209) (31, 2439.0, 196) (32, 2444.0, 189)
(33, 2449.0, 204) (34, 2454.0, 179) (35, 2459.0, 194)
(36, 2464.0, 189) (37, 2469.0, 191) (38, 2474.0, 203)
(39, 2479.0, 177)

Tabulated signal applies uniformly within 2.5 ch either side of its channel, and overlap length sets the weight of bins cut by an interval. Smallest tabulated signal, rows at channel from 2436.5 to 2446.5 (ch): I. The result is 189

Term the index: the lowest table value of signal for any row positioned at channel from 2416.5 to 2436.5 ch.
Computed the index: 194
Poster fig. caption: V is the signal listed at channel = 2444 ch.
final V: 189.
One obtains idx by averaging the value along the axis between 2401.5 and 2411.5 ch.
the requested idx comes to 204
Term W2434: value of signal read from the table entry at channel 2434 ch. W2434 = 209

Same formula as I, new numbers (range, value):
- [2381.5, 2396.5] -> 187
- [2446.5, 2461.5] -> 179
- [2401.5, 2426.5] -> 193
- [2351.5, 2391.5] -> 144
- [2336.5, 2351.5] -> 200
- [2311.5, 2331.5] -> 148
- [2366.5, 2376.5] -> 177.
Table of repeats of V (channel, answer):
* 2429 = 206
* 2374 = 177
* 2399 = 204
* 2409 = 203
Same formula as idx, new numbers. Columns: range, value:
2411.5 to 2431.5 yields 198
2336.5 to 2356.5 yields 206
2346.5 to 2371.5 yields 207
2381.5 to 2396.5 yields 194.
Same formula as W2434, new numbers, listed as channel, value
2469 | 191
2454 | 179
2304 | 140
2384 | 187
